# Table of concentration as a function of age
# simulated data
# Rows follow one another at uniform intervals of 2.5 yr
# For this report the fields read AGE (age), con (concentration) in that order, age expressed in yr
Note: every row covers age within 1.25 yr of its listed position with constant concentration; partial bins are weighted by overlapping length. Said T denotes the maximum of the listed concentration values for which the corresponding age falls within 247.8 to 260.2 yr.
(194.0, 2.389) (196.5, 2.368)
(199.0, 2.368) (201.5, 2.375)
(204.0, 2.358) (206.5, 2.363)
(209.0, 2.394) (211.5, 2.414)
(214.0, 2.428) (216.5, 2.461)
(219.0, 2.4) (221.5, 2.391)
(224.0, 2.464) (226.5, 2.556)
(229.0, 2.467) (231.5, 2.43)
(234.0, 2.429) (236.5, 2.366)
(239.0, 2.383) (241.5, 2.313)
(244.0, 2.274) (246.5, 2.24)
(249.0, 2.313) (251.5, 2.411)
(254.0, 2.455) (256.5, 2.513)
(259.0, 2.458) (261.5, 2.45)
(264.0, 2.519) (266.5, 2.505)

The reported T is 2.513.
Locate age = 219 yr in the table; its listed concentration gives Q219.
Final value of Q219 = 2.4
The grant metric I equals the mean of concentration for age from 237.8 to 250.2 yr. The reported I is 2.3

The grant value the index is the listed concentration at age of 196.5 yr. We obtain 2.368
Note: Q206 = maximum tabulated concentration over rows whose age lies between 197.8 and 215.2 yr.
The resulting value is 2.428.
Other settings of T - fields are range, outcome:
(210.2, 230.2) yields 2.556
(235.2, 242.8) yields 2.383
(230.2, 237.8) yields 2.43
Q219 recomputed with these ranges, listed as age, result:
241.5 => 2.313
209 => 2.394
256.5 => 2.513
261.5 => 2.45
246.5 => 2.24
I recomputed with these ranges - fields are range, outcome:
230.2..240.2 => 2.4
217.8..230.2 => 2.46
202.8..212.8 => 2.38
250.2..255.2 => 2.43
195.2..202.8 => 2.37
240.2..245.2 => 2.29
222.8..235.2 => 2.47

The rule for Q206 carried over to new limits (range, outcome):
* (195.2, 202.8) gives 2.375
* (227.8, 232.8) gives 2.467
